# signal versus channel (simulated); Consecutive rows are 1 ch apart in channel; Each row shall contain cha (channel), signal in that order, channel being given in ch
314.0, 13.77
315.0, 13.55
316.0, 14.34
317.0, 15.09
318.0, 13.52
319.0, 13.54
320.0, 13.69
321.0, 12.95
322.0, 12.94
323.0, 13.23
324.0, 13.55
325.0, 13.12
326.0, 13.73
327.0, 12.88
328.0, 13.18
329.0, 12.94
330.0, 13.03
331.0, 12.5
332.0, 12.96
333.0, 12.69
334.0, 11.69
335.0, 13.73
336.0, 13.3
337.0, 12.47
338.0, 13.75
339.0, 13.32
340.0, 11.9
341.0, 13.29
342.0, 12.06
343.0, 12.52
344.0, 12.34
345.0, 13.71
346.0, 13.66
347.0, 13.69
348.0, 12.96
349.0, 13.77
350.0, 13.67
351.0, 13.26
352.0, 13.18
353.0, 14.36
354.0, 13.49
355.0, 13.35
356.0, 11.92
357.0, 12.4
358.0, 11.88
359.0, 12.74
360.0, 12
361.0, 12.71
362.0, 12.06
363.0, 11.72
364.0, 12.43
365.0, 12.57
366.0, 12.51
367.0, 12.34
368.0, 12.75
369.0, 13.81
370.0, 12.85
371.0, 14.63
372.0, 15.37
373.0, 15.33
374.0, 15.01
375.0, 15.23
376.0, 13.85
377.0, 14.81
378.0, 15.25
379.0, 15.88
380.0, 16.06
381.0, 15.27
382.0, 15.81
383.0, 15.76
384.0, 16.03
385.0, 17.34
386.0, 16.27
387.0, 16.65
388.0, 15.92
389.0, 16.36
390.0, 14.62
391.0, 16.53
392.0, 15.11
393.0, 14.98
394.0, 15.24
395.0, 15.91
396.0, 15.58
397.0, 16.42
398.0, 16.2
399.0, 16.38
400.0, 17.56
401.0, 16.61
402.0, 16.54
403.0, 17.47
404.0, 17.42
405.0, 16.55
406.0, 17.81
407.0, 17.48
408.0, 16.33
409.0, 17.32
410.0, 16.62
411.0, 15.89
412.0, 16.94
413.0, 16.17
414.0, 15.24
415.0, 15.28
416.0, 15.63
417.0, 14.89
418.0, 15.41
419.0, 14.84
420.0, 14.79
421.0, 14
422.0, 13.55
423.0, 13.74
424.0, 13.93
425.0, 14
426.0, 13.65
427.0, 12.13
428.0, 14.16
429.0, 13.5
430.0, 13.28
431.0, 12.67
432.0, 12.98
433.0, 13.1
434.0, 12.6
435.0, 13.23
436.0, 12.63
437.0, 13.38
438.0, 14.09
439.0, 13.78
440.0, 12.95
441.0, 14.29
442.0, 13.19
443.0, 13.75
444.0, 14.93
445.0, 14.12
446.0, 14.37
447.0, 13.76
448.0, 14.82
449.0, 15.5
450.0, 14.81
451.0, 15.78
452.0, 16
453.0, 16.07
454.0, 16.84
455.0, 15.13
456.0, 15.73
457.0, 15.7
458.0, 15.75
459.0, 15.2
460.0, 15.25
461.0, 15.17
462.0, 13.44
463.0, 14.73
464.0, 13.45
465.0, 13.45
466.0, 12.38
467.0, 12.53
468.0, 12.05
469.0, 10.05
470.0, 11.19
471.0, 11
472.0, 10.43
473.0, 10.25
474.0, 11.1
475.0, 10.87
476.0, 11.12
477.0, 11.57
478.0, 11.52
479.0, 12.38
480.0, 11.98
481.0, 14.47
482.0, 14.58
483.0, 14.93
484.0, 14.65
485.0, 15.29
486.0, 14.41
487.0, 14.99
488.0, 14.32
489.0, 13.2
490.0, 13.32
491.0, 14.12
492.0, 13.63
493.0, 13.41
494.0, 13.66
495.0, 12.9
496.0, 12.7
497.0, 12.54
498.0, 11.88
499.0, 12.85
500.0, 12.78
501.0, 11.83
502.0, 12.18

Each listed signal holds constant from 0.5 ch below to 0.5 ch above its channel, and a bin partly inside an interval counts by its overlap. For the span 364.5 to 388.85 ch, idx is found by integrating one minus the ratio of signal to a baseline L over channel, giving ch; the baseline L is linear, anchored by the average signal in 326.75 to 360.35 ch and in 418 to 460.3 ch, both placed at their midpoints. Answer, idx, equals -2.7 ch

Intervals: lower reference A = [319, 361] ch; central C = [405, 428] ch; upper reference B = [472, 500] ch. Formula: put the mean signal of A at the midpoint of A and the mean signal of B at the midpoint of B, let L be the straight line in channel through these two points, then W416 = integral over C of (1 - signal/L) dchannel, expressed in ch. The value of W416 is -4.0 ch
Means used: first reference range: 13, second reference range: 13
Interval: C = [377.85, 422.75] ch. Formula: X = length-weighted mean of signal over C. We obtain 16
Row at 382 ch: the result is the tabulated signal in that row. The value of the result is 15.81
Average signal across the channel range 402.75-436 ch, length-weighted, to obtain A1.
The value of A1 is 14.9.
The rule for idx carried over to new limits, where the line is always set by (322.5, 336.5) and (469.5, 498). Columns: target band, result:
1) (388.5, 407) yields -4.8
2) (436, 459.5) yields -3.3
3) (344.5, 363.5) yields 0.1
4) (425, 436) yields -0.2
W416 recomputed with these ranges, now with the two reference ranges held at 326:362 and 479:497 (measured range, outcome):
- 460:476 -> 1.8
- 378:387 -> -1.9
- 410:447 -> -1.8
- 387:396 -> -1.6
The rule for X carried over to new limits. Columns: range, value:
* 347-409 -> 14.8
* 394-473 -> 14.6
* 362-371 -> 12.7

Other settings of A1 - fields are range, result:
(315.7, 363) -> 13.1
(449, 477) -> 13.5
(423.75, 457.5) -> 14.1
